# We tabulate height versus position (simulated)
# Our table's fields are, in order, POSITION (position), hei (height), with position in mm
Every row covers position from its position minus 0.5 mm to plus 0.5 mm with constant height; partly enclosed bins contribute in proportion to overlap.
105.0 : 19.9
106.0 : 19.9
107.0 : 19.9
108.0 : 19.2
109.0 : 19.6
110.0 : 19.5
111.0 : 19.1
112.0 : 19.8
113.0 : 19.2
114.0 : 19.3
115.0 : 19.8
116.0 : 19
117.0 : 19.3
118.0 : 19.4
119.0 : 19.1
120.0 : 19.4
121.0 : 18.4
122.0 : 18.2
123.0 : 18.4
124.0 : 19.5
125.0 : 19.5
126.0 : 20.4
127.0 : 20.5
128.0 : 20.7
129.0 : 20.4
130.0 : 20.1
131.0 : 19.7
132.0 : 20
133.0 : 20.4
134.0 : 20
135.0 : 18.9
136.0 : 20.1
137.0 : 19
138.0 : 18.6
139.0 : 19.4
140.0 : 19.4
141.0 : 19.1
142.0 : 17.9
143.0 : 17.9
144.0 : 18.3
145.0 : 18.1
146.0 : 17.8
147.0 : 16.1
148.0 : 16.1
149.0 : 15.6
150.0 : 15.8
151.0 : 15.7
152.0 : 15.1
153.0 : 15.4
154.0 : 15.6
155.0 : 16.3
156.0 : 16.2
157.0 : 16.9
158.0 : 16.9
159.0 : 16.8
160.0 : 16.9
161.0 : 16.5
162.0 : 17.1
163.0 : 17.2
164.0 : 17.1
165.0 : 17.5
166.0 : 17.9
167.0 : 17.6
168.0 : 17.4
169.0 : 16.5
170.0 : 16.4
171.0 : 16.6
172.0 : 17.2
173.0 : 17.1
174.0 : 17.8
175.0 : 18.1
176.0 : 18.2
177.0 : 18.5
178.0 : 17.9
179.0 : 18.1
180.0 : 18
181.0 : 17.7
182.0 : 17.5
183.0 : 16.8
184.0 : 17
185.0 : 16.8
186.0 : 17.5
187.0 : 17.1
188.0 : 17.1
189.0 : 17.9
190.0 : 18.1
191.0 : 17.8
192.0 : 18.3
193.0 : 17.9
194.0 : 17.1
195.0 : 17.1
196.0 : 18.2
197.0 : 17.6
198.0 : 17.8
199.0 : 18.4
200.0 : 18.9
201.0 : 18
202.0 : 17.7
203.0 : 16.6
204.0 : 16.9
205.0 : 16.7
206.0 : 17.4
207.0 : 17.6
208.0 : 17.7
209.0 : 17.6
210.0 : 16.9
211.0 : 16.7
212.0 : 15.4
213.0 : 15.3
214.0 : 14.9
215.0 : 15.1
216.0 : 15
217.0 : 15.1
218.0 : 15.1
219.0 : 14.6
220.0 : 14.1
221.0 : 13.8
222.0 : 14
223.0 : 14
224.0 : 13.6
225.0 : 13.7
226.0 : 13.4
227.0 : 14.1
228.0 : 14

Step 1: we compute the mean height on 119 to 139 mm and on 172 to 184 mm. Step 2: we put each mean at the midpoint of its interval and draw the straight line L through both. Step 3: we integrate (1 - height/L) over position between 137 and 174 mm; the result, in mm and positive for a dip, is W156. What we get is 3.0 mm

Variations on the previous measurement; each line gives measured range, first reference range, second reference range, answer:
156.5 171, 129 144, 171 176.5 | 0.8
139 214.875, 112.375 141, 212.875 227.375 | -2.6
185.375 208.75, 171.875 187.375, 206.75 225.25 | -1.6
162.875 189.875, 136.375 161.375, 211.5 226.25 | -2.3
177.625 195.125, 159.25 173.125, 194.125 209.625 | -0.2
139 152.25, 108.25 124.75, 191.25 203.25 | 1.0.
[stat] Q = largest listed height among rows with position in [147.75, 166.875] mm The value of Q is 17.9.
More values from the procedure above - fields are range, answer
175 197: 18.5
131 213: 20.4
